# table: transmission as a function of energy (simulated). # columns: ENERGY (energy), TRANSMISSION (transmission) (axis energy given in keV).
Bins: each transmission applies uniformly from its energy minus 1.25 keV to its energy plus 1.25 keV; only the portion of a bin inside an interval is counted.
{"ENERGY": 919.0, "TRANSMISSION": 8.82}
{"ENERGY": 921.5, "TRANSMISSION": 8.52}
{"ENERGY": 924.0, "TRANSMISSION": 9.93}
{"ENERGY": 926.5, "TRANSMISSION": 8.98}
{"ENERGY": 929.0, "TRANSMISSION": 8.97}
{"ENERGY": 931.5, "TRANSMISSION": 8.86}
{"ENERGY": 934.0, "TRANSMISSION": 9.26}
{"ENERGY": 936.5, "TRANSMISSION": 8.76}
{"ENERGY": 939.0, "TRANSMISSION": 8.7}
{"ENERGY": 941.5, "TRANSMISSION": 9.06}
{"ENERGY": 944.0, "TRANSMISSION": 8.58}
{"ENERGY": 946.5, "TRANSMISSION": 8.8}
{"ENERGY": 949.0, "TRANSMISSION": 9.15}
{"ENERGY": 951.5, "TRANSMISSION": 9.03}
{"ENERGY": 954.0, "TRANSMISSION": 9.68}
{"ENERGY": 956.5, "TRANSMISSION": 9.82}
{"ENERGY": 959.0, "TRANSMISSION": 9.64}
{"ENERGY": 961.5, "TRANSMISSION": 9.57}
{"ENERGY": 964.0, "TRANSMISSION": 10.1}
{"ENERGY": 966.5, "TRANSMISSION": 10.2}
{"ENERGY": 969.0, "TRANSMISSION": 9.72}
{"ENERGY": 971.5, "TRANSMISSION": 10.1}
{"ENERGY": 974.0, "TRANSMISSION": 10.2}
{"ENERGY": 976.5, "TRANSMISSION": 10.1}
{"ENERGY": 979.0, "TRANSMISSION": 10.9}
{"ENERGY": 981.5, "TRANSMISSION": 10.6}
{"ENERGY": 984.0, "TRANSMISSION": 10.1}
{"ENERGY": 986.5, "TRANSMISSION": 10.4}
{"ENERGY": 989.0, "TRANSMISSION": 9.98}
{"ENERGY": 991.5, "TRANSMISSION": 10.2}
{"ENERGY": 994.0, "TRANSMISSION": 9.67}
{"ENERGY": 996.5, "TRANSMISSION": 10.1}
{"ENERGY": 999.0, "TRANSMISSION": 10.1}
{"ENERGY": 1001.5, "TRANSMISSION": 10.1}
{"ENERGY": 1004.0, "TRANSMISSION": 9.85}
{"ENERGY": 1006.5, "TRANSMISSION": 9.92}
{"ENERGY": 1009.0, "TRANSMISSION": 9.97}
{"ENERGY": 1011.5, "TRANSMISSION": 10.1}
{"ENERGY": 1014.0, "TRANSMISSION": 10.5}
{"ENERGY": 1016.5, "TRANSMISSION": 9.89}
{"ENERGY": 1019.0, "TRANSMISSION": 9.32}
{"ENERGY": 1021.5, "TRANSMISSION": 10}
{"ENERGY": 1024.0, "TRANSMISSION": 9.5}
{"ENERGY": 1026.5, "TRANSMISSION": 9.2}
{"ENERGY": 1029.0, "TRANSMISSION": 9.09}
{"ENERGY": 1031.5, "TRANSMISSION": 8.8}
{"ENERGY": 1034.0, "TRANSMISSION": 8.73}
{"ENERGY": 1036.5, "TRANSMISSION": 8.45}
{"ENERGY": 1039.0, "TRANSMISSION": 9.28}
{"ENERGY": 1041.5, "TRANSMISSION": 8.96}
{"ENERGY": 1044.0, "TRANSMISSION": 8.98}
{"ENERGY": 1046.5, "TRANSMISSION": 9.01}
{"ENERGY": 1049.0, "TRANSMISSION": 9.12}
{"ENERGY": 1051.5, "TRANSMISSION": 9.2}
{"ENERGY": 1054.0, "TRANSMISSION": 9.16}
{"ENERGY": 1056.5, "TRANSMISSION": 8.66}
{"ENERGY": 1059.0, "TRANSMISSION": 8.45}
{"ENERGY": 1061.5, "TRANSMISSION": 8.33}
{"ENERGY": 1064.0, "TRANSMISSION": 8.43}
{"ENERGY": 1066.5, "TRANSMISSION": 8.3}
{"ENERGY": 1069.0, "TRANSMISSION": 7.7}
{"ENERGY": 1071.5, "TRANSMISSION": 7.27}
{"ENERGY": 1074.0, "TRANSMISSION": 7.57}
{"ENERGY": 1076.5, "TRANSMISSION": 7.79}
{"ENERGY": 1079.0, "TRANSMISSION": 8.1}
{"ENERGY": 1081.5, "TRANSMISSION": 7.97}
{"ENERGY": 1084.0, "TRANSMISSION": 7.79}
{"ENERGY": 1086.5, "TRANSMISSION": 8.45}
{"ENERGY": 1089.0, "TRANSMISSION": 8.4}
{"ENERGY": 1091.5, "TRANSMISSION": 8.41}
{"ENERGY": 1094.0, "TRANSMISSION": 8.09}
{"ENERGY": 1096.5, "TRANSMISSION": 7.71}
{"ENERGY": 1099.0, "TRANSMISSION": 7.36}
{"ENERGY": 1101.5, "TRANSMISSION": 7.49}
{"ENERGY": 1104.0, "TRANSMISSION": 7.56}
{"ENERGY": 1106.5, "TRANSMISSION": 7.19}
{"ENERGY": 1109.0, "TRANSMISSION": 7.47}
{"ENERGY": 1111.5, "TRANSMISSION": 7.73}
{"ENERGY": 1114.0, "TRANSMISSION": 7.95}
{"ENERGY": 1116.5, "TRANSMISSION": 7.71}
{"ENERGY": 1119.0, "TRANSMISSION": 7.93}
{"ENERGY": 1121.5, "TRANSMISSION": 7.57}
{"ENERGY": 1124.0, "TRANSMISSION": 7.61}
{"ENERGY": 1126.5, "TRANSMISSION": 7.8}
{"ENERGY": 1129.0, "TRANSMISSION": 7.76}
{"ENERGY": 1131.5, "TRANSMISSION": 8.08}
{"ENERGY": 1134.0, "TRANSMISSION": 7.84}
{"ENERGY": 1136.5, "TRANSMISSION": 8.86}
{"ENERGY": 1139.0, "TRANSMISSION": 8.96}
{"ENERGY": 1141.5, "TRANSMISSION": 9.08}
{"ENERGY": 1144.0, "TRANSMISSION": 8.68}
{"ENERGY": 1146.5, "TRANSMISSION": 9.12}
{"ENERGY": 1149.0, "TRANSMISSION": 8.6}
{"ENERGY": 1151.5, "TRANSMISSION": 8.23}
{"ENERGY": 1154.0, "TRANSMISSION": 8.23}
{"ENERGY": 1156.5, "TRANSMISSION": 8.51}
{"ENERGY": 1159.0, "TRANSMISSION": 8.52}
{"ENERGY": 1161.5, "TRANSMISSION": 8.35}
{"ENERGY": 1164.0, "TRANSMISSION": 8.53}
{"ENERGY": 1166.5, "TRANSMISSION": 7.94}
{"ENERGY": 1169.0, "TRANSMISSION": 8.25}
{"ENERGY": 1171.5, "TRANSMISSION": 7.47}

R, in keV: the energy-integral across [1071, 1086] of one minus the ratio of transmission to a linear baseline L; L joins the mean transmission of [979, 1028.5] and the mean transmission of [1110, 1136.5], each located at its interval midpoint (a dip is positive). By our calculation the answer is 1.5 keV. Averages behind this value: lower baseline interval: 9.98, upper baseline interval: 7.85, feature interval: 7.81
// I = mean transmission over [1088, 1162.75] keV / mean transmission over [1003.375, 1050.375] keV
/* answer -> 0.9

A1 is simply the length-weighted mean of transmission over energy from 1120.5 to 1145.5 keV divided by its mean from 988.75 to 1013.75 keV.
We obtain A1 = 0.8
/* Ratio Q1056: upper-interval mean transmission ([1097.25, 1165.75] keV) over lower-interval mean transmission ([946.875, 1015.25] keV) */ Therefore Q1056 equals 0.81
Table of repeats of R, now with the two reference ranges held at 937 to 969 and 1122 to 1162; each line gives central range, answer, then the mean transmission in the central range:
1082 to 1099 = 1.12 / 8.08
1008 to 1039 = -1.57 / 9.45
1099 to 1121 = 2.39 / 7.61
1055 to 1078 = 1.84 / 8.07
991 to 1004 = -1.25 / 10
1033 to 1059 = -0.17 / 8.93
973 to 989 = -1.98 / 10.4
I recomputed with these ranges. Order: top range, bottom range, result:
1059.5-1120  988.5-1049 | 0.82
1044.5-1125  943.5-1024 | 0.81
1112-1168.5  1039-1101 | 0.99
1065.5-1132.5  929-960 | 0.86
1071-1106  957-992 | 0.78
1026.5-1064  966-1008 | 0.88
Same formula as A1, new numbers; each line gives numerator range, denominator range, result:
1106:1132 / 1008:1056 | 0.83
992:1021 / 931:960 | 1.09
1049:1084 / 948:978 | 0.84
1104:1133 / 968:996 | 0.76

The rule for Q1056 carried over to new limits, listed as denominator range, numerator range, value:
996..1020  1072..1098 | 0.80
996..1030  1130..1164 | 0.87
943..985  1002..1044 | 0.97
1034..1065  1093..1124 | 0.86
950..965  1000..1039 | 0.99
